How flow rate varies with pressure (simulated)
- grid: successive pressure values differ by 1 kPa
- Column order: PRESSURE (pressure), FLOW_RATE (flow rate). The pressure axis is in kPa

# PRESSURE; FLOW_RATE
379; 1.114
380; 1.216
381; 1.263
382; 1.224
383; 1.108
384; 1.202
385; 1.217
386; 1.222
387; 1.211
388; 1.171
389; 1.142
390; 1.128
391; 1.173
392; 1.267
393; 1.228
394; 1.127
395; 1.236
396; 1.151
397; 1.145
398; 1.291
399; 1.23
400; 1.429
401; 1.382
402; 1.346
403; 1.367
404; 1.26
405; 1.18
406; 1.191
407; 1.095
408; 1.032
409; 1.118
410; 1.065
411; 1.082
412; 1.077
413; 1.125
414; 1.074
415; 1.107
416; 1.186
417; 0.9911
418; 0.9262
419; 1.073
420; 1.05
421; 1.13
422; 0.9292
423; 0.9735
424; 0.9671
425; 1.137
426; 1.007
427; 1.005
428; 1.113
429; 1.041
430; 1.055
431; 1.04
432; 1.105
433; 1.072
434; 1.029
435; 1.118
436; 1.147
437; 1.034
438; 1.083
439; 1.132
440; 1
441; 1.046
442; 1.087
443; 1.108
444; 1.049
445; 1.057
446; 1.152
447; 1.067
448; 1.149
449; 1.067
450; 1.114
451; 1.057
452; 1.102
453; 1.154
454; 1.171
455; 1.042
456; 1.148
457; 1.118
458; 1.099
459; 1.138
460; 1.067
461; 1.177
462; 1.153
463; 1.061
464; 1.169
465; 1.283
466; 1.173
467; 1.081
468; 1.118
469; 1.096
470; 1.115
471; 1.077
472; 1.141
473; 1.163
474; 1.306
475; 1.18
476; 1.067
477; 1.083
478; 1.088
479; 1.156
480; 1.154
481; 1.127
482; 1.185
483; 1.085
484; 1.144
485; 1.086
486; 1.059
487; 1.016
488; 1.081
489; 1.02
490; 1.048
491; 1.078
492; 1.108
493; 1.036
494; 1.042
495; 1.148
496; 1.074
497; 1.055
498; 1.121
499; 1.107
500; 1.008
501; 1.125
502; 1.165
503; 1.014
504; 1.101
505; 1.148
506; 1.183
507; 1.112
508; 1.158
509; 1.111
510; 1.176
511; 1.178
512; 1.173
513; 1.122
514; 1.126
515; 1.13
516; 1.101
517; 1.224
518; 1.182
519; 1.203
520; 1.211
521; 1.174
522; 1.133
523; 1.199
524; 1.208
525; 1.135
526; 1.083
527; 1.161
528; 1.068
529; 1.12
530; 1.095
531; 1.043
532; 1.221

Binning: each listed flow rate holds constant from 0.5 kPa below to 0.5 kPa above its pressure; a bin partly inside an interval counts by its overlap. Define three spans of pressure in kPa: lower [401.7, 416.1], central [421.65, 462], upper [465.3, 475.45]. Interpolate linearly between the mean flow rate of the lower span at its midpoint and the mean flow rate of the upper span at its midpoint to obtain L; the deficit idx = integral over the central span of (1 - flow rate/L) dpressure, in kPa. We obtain 2.40 kPa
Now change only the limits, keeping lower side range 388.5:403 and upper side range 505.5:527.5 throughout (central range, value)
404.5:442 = 4.66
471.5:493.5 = 1.33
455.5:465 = 0.49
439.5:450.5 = 1.13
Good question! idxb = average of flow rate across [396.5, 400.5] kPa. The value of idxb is 1.27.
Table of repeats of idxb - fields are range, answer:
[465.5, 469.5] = 1.12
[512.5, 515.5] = 1.13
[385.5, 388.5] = 1.2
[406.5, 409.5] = 1.08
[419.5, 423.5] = 1.02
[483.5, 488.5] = 1.08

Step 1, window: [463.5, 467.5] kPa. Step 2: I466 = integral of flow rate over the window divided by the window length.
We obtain 1.18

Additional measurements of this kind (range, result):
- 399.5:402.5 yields 1.39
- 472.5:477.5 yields 1.16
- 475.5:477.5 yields 1.07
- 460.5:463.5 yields 1.13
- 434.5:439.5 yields 1.1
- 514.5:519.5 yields 1.17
